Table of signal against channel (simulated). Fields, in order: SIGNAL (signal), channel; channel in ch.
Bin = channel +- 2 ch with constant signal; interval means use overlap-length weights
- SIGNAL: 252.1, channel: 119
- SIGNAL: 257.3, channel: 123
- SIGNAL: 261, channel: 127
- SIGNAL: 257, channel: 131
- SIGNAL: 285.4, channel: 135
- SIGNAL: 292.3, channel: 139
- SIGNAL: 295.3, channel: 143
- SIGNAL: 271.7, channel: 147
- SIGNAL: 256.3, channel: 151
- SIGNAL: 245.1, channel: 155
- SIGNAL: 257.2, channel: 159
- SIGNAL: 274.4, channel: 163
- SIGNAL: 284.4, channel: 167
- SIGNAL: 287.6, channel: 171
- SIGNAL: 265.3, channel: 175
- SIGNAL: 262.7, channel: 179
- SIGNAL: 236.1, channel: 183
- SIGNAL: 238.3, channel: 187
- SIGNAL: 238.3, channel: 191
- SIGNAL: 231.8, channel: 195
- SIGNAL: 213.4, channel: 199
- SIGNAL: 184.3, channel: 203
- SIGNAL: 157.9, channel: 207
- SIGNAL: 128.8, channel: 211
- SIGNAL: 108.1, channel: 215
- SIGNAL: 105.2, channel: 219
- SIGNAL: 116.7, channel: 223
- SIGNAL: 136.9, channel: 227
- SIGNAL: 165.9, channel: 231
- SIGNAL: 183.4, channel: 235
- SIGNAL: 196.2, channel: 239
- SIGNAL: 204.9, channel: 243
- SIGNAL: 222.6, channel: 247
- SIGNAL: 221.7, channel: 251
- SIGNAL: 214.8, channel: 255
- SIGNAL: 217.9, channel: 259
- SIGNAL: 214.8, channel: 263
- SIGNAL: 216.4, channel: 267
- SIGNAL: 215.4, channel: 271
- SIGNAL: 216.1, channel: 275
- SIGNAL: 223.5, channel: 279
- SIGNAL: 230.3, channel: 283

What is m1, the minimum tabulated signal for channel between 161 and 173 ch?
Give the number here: 274.4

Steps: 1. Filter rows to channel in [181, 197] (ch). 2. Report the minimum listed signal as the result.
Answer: 231.8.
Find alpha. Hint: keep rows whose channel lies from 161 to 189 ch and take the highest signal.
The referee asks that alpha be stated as 287.6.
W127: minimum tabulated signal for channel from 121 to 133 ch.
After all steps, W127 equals 257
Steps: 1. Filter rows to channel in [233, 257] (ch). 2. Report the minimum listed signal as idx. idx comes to 183.4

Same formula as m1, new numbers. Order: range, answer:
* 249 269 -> 214.8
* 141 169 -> 245.1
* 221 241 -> 116.7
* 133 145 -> 285.4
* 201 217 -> 108.1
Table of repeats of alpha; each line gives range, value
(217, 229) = 136.9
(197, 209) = 213.4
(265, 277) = 216.4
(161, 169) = 284.4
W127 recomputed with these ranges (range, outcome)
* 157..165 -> 257.2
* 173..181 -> 262.7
